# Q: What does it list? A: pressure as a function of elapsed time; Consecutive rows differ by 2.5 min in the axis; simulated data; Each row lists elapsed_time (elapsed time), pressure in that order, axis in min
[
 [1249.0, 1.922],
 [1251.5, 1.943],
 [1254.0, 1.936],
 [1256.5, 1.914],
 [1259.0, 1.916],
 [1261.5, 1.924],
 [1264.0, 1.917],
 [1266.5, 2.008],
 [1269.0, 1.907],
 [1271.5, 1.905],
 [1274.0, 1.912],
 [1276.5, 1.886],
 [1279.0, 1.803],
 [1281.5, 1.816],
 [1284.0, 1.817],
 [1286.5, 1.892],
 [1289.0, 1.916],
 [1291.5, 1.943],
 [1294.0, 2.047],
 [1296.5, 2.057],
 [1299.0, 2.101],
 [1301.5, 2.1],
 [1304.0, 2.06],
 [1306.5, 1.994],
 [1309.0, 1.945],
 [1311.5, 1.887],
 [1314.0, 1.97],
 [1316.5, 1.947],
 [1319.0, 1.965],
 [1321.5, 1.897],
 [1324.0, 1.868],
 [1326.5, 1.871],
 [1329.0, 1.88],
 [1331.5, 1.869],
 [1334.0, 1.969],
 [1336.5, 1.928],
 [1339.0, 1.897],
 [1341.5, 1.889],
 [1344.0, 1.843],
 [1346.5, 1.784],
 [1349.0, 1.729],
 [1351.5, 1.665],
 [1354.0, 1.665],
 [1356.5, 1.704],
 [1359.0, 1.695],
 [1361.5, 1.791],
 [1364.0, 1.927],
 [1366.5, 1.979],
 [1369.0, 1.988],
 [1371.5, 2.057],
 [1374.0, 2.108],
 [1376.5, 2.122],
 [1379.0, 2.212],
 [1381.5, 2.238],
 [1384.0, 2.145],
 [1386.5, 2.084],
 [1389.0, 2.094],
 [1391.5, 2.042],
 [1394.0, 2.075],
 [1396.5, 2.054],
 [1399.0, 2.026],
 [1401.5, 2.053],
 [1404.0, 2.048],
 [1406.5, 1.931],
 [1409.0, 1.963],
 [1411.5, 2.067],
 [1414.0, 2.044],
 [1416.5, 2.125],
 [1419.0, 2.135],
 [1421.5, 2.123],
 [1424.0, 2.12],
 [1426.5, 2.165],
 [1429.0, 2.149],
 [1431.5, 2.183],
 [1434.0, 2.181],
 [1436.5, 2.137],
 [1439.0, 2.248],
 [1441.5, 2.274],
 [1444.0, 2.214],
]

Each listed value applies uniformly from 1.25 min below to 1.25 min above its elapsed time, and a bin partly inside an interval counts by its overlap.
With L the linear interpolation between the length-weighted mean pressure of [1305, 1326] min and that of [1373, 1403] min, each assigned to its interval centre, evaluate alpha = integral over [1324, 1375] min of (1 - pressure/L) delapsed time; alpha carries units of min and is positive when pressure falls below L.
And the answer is 3.9 min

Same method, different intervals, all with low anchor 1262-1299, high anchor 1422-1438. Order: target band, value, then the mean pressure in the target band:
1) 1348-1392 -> 2.3 min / 1.96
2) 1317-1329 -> 0.5 min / 1.9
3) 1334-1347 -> 0.9 min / 1.88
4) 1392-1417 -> 0.9 min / 2.04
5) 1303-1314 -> 0.0 min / 1.97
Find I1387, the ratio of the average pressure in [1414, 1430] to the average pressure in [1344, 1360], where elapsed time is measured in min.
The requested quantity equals 1.24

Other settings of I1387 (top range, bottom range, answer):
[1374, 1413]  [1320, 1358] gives 1.14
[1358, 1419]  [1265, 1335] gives 1.05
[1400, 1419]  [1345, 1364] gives 1.18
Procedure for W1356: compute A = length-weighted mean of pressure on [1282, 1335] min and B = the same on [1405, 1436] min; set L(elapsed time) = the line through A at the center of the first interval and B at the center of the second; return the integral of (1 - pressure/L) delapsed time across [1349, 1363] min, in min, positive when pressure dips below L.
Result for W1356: 2.1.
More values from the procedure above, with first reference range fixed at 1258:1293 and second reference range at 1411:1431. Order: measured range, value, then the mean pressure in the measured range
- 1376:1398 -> -0.5 min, 2.12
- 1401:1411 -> 0.5 min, 2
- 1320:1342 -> 0.9 min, 1.9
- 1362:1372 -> 0.3 min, 1.97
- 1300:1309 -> -0.4 min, 2.04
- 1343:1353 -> 1.3 min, 1.75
